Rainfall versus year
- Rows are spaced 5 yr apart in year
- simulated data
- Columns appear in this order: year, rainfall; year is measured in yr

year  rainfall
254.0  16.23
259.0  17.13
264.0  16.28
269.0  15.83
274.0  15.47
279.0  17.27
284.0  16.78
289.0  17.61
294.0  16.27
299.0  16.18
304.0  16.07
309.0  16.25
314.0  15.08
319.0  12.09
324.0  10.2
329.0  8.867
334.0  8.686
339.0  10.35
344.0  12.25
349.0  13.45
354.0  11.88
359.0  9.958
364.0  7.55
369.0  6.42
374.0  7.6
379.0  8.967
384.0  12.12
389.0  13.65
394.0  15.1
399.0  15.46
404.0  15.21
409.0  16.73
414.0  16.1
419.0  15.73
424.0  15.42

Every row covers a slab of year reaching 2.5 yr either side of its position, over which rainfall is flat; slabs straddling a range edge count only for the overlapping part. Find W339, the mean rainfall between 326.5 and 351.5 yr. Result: 10.7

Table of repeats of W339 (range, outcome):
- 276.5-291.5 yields 17.2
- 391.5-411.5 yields 15.6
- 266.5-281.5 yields 16.2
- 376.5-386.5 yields 10.5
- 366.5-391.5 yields 9.75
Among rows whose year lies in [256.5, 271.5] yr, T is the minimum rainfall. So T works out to 15.83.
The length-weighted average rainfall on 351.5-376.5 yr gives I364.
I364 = 8.68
